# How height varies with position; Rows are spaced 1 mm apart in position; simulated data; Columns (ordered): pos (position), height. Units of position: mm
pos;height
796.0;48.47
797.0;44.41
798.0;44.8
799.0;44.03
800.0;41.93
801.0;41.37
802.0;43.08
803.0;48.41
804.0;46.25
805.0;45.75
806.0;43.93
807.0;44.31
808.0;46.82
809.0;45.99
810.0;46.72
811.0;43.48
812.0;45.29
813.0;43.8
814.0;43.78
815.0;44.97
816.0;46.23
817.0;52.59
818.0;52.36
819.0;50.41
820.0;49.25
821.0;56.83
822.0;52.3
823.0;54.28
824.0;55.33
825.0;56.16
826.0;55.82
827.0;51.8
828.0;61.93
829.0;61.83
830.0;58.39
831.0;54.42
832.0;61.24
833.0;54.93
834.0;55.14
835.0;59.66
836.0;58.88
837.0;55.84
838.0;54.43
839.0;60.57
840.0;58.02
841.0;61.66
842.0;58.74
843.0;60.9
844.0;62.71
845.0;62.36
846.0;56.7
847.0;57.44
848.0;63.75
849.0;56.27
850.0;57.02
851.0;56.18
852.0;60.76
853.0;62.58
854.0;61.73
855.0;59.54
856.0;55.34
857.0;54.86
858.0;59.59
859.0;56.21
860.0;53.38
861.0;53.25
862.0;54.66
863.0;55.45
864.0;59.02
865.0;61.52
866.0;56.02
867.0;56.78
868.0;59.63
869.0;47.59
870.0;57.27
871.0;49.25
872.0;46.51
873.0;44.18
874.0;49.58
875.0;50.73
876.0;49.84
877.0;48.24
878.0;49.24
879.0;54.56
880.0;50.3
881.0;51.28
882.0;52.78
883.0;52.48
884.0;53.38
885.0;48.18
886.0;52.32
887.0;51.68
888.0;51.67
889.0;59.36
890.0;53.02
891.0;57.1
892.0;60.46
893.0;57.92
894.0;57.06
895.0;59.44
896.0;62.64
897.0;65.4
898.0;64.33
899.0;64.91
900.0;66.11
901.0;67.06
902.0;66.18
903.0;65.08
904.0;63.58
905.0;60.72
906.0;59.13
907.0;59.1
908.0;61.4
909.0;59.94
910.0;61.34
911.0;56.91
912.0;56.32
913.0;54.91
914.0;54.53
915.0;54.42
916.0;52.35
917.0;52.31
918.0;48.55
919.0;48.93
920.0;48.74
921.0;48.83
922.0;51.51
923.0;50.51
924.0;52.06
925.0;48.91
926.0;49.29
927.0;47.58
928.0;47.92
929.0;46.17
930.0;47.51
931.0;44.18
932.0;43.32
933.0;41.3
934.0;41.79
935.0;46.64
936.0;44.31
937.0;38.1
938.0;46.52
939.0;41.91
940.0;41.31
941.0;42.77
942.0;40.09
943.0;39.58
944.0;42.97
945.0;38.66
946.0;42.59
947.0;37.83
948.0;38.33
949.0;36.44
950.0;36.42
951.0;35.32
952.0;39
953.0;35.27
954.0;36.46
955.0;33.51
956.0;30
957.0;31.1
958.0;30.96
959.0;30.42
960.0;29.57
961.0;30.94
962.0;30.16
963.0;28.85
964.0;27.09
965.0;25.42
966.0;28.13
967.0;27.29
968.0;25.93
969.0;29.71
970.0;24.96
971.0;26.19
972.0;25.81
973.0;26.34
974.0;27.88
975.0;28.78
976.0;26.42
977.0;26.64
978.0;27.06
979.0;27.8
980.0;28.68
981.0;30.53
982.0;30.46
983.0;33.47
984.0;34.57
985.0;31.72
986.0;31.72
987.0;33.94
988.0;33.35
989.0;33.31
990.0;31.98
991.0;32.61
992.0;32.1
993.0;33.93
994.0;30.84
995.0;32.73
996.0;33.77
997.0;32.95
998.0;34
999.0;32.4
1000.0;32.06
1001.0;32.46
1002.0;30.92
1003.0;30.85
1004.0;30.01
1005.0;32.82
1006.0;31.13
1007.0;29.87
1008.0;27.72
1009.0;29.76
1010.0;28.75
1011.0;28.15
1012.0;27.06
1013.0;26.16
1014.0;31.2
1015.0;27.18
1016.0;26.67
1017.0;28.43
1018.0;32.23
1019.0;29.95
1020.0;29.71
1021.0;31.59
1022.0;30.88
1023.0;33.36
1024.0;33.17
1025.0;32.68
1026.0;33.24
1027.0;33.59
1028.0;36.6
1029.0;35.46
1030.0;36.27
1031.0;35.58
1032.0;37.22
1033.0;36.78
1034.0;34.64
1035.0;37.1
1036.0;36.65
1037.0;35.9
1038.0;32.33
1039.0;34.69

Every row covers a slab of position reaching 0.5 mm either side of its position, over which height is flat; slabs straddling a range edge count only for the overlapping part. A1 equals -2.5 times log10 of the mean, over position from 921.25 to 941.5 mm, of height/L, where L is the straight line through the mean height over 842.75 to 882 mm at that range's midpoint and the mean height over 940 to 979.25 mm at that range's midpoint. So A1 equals -0.17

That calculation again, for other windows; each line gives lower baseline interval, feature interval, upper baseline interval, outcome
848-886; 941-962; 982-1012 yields 0.11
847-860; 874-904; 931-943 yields -0.11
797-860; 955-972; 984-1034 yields 0.29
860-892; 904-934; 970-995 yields -0.19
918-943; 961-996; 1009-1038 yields 0.29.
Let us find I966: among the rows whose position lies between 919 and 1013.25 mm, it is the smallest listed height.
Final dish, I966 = 24.96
